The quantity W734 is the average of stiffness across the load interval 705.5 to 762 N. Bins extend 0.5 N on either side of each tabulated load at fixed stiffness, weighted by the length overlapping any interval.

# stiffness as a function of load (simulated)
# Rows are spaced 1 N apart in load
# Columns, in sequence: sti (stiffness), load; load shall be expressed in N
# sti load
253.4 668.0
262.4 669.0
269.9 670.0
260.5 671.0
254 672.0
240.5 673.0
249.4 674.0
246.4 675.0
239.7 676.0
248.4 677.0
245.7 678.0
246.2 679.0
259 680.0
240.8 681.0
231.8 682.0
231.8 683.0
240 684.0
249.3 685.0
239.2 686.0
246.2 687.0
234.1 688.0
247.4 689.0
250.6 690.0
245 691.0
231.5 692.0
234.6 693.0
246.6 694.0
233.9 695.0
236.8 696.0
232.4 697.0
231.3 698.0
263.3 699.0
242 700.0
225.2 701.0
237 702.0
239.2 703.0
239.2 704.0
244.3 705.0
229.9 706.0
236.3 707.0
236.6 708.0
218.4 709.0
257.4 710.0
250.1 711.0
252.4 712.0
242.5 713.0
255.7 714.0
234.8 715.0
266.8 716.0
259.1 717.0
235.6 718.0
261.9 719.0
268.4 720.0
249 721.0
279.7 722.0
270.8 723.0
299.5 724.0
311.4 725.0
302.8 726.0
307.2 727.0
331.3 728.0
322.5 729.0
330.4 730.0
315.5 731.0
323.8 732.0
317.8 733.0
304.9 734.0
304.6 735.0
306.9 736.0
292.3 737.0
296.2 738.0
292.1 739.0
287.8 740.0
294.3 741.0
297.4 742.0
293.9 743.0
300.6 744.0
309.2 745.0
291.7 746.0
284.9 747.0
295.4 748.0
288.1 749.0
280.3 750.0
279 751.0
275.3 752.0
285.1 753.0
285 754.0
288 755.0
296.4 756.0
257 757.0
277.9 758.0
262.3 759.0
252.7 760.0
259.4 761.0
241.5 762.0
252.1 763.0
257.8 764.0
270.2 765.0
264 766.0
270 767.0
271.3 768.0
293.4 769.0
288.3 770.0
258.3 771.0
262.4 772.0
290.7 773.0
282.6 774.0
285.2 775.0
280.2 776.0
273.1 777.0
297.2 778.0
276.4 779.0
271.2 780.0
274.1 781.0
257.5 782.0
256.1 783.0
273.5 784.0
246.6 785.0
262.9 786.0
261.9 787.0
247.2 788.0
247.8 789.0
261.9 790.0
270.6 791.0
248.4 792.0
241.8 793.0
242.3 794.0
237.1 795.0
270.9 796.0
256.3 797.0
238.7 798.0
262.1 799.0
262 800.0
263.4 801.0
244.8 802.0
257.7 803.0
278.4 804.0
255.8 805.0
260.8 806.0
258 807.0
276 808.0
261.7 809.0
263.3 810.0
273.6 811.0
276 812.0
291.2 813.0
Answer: 280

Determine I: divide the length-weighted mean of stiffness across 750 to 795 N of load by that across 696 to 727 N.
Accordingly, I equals 1.06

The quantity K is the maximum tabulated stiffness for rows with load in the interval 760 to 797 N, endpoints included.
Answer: 297.2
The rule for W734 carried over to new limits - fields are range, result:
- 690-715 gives 240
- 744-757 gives 287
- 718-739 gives 298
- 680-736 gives 260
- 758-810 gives 264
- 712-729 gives 274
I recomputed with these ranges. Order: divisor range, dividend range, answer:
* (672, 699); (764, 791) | 1.11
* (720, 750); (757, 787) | 0.90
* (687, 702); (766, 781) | 1.16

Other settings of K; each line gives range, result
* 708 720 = 268.4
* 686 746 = 331.3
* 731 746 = 323.8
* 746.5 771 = 296.4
